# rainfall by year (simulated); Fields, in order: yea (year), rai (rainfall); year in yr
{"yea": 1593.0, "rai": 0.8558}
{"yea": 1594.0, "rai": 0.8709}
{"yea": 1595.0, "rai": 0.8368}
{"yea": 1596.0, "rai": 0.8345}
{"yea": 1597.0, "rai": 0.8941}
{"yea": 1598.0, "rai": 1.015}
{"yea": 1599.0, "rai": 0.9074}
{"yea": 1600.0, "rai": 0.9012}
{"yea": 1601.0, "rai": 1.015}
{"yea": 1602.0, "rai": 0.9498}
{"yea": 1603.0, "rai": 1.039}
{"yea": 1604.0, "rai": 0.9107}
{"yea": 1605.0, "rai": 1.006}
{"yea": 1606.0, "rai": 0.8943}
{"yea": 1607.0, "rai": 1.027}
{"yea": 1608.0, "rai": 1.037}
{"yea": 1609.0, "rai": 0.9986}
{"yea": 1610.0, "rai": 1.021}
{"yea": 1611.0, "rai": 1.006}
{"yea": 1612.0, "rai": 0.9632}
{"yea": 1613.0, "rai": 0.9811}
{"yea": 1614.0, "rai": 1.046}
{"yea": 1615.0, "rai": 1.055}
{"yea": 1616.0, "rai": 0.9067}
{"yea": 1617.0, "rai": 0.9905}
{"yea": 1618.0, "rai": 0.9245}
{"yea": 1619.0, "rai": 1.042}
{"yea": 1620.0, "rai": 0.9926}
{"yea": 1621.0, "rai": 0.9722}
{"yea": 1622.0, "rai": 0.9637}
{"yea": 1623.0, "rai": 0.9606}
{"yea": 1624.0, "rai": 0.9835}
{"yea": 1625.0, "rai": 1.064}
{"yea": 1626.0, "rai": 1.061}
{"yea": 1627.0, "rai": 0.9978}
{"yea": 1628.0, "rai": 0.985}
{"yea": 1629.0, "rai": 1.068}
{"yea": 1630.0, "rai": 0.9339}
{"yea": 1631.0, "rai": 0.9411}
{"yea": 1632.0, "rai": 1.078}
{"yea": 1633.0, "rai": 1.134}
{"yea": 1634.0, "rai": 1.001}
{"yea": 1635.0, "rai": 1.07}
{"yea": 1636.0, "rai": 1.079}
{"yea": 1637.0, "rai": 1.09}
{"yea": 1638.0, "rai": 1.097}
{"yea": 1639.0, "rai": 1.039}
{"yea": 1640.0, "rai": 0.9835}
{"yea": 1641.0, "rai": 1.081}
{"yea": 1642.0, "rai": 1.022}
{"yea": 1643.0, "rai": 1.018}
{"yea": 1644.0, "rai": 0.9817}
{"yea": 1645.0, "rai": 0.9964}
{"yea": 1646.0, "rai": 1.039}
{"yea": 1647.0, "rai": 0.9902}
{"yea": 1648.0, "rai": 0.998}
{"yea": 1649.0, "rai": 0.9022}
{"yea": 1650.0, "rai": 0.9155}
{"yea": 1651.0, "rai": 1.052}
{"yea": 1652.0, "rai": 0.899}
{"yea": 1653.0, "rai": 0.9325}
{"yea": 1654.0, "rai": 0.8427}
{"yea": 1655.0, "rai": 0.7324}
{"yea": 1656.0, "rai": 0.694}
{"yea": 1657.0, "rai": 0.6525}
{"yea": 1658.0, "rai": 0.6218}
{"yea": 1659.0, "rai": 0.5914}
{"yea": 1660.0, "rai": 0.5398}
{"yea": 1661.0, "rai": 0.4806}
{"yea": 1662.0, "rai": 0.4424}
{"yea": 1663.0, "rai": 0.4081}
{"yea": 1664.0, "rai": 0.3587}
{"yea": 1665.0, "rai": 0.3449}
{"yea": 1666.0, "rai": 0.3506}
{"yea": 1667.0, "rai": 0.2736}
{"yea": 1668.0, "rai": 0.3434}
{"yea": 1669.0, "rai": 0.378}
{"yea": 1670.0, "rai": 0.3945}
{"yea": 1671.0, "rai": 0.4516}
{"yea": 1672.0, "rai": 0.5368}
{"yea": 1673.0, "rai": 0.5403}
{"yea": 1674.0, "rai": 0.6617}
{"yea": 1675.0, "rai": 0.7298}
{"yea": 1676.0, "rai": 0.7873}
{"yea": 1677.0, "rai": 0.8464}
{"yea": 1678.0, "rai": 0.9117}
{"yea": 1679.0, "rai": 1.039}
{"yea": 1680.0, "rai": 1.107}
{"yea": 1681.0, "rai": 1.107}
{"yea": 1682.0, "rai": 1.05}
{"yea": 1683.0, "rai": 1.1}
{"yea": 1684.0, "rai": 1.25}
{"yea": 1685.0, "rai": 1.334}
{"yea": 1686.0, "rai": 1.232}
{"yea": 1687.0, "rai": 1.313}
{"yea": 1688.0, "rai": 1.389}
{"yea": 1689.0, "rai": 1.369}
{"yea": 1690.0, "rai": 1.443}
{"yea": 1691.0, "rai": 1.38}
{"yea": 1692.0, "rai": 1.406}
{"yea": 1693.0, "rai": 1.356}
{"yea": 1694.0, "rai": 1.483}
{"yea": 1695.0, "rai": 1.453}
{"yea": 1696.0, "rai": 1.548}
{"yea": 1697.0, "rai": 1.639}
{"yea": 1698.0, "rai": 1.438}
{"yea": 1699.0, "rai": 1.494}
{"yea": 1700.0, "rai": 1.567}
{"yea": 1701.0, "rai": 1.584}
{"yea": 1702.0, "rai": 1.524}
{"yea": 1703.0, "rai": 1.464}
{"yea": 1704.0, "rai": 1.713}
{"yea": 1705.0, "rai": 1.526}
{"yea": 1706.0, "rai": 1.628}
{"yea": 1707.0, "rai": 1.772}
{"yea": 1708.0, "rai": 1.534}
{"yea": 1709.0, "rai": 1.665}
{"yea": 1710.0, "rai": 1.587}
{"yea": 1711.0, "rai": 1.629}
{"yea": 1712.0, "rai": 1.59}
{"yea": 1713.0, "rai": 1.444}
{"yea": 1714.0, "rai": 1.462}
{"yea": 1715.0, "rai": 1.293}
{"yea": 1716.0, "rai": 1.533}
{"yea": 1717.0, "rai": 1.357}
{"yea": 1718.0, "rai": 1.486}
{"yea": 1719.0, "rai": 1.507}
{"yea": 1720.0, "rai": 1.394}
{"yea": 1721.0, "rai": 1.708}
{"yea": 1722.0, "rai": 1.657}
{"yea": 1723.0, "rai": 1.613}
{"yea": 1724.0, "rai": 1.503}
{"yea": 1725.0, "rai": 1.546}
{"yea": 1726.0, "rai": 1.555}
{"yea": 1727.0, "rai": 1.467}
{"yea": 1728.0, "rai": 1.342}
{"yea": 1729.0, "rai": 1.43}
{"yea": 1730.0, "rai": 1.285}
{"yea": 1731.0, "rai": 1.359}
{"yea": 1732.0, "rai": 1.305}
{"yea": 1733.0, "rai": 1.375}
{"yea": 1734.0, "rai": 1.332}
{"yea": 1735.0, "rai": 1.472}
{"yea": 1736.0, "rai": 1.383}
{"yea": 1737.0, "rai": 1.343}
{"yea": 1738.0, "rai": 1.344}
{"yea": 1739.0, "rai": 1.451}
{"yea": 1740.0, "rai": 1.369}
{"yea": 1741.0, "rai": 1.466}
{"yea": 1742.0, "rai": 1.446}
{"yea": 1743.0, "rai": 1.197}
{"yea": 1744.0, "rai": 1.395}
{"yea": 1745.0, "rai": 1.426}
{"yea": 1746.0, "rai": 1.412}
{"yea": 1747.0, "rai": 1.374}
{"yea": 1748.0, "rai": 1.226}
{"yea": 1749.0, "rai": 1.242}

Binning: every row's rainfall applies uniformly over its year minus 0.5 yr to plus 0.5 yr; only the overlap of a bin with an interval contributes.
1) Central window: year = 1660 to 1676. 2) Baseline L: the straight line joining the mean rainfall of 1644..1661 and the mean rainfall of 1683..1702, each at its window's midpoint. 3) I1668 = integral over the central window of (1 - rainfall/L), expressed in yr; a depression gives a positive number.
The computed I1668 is 9.1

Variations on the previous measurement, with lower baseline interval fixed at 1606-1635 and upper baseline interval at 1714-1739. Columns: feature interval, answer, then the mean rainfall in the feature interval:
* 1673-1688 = 2.7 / 1.03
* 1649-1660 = 3.4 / 0.787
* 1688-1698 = -1.1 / 1.45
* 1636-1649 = 0.8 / 1.03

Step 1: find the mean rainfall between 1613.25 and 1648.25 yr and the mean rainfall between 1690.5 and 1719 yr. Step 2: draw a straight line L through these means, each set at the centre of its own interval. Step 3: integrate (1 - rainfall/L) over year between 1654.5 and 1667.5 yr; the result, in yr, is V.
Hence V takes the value 7.7 yr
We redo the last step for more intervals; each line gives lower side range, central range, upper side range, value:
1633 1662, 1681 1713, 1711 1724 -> -3.0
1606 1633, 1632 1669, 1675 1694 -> 9.4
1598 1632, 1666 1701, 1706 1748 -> 6.1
